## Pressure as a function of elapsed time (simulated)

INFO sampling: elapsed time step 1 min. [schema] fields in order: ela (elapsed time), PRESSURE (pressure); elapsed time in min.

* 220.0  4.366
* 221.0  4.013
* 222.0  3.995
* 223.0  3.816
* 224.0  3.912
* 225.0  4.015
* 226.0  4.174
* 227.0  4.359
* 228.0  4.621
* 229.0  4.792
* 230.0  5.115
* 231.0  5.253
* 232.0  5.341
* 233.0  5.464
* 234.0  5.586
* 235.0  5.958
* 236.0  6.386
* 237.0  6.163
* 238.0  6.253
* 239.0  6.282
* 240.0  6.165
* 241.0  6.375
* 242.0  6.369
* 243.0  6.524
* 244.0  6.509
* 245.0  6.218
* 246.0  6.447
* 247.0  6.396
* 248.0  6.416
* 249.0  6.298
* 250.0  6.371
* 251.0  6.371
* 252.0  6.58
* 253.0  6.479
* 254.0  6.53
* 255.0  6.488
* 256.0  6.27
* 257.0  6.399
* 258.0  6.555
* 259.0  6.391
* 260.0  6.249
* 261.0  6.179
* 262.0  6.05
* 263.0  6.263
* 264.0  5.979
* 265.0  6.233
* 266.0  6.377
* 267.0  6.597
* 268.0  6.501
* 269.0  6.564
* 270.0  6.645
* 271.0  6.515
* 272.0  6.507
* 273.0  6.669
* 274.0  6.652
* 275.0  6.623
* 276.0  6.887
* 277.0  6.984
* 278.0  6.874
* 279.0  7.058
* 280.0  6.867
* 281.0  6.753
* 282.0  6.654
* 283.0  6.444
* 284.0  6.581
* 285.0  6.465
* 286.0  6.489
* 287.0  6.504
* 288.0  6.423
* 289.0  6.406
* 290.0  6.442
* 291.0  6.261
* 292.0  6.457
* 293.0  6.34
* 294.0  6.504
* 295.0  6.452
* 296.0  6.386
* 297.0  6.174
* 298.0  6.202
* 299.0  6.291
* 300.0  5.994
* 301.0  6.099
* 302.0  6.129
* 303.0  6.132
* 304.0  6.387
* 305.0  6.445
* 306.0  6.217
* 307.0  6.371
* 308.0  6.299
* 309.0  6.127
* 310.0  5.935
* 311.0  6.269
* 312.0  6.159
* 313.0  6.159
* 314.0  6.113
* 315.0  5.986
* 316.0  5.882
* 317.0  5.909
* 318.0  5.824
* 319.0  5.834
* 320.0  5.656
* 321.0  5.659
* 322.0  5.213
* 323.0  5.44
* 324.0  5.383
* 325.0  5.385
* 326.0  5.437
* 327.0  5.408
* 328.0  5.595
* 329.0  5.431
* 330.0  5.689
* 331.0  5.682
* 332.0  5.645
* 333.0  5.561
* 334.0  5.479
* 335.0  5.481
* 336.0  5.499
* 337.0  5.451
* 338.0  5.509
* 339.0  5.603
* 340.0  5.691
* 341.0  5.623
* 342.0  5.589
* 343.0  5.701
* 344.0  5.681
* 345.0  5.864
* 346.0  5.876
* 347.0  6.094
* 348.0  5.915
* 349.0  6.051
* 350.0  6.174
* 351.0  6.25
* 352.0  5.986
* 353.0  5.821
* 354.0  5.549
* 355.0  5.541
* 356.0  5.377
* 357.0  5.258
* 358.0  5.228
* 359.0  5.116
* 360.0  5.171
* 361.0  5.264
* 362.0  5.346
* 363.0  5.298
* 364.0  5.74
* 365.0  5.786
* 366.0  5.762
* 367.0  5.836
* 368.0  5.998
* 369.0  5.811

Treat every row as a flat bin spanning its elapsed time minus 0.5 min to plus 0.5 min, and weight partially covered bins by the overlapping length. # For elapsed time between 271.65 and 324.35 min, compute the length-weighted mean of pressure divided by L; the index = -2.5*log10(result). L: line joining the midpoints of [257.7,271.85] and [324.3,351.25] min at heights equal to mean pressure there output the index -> -0.04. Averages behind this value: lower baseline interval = 6.36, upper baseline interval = 5.67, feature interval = 6.28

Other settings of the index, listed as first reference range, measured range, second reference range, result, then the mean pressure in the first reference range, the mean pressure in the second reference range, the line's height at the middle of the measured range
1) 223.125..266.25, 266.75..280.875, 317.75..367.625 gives -0.155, 5.91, 5.61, 5.82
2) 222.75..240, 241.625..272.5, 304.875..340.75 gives -0.194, 5.2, 5.75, 5.35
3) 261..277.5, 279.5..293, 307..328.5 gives -0.044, 6.49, 5.81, 6.25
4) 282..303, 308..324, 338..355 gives 0.045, 6.35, 5.82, 6.12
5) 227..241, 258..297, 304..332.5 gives -0.136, 5.62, 5.84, 5.73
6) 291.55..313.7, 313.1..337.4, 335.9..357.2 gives 0.069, 6.25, 5.74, 5.99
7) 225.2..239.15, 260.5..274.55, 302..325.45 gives -0.143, 5.36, 5.95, 5.62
